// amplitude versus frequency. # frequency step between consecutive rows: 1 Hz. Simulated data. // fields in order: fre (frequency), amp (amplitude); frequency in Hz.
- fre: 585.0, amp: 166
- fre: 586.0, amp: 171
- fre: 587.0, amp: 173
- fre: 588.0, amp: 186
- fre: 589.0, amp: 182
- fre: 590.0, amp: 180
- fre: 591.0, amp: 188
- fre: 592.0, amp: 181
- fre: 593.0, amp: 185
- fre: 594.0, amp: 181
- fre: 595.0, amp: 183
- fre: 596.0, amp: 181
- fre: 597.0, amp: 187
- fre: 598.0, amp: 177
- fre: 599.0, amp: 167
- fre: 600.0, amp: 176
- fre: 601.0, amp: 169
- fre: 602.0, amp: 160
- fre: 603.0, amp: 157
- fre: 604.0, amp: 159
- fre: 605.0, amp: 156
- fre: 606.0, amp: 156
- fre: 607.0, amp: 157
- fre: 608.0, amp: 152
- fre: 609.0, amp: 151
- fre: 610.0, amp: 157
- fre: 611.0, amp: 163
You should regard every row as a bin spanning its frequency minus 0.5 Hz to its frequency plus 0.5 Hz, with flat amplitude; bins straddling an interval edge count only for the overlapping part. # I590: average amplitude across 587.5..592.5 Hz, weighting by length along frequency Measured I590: 183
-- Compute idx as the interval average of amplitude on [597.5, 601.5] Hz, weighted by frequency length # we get 172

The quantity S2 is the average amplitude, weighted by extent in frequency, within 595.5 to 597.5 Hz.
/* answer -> 184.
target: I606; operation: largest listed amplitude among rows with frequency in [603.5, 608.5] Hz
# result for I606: 159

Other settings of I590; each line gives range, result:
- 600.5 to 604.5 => 161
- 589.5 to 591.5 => 184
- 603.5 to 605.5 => 158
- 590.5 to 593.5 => 185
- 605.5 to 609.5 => 154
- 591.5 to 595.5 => 182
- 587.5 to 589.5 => 184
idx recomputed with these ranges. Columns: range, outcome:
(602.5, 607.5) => 157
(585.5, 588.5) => 177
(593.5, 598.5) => 182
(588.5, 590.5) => 181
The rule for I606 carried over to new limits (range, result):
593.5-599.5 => 187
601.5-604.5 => 160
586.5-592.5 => 188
